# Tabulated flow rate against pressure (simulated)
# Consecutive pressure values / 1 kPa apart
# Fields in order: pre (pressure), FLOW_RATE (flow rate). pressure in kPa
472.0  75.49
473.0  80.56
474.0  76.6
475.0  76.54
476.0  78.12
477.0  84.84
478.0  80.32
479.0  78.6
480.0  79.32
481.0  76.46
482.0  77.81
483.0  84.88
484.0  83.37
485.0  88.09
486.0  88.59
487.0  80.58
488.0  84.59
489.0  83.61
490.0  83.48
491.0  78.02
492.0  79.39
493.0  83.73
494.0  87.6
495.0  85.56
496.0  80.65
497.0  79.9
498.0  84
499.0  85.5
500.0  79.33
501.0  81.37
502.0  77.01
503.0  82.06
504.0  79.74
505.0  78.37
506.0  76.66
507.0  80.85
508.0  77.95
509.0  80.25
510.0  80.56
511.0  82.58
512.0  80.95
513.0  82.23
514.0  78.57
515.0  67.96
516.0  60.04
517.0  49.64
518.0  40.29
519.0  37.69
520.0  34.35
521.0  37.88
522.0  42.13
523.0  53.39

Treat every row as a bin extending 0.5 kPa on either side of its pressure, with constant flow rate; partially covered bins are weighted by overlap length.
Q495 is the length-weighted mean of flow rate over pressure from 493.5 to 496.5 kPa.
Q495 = 84.6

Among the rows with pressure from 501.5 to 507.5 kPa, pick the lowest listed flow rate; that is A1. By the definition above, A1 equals 76.66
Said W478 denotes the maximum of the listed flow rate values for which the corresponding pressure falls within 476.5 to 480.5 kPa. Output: 84.84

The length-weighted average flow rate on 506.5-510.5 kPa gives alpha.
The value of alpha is 79.9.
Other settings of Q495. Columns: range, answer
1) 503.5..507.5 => 78.9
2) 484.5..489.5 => 85.1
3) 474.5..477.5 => 79.8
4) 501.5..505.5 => 79.3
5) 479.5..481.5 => 77.9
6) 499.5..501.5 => 80.3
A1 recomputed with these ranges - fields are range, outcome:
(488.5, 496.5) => 78.02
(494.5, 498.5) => 79.9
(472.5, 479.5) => 76.54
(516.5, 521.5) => 34.35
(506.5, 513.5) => 77.95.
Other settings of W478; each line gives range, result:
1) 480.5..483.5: 84.88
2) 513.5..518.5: 78.57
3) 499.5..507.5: 82.06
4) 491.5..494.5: 87.6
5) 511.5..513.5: 82.23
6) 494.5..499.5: 85.56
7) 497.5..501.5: 85.5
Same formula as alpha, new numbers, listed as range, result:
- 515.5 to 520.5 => 44.4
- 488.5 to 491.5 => 81.7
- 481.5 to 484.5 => 82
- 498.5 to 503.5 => 81.1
